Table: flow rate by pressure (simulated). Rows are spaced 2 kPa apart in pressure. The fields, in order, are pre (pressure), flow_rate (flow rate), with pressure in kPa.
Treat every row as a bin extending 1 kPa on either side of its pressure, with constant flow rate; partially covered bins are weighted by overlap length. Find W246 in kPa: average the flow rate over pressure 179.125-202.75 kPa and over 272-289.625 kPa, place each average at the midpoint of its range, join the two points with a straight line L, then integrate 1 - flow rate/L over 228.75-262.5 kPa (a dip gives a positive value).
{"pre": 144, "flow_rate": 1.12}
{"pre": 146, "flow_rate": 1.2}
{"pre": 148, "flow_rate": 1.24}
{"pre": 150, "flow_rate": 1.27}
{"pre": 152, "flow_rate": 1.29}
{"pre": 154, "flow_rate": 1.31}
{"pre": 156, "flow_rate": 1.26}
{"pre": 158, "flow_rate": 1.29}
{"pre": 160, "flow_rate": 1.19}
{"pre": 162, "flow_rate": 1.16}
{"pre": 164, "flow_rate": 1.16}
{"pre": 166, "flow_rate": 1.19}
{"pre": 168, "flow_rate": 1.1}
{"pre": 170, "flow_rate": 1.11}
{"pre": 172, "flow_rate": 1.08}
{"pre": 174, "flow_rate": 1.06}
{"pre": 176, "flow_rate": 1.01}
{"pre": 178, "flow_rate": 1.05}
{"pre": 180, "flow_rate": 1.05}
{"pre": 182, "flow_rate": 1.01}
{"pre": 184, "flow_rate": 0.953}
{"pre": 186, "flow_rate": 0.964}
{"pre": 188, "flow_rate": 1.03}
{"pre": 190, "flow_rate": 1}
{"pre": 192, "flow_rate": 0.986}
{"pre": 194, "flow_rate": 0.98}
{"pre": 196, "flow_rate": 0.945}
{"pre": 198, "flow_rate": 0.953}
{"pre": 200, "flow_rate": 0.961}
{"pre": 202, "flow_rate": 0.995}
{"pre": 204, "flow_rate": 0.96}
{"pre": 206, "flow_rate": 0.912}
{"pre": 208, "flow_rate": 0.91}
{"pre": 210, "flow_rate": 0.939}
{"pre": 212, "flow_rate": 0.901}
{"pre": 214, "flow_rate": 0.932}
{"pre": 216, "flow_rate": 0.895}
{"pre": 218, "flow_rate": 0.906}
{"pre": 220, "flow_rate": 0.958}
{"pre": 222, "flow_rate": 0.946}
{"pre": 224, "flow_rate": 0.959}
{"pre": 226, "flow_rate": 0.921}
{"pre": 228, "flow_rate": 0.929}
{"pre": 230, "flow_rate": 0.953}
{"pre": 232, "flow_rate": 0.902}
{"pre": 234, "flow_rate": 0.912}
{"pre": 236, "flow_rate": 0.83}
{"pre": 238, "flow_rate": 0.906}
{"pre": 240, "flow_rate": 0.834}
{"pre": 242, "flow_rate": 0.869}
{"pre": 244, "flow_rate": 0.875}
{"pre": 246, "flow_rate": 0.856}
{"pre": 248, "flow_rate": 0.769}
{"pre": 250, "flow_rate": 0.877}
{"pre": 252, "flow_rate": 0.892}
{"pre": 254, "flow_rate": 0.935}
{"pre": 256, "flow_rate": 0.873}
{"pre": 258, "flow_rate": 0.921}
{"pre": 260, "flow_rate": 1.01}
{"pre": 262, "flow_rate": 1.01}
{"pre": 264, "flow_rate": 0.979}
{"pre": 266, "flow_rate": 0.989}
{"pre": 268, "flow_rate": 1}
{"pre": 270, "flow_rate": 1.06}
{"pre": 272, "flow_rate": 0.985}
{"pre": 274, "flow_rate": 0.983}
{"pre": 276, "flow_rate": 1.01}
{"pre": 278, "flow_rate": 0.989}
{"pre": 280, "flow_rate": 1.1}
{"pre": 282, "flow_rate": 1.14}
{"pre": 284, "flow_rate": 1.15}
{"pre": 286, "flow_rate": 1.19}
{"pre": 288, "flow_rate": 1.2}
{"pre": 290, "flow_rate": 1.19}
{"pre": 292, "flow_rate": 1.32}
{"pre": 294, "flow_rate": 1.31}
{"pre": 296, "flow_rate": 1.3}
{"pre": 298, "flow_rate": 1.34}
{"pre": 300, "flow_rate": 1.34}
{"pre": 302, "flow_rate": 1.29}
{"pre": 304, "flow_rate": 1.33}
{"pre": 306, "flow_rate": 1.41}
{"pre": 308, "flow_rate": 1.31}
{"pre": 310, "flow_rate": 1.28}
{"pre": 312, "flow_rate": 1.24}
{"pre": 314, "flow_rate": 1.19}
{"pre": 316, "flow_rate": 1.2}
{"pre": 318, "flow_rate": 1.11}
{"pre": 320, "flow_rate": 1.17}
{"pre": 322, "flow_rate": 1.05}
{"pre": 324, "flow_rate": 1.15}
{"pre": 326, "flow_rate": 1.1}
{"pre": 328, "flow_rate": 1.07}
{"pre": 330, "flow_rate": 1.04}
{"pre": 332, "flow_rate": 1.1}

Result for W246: 5.0 kPa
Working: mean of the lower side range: 0.985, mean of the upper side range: 1.09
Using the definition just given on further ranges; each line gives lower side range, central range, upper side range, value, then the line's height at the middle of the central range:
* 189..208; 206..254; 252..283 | 3.8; 0.978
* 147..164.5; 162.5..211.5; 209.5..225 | 3.2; 1.08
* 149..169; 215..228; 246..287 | 1.9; 1.09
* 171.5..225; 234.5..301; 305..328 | 4.6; 1.1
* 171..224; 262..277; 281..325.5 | 2.0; 1.15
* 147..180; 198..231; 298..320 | 7.3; 1.2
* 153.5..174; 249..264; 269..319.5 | 3.2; 1.19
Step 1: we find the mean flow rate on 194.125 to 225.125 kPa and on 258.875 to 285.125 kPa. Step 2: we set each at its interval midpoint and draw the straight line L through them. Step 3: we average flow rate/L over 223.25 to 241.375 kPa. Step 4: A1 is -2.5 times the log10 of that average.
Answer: 0.08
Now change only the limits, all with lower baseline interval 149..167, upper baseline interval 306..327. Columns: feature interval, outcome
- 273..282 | 0.16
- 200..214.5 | 0.29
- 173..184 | 0.19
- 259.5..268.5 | 0.21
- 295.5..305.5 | -0.11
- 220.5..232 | 0.28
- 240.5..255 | 0.36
